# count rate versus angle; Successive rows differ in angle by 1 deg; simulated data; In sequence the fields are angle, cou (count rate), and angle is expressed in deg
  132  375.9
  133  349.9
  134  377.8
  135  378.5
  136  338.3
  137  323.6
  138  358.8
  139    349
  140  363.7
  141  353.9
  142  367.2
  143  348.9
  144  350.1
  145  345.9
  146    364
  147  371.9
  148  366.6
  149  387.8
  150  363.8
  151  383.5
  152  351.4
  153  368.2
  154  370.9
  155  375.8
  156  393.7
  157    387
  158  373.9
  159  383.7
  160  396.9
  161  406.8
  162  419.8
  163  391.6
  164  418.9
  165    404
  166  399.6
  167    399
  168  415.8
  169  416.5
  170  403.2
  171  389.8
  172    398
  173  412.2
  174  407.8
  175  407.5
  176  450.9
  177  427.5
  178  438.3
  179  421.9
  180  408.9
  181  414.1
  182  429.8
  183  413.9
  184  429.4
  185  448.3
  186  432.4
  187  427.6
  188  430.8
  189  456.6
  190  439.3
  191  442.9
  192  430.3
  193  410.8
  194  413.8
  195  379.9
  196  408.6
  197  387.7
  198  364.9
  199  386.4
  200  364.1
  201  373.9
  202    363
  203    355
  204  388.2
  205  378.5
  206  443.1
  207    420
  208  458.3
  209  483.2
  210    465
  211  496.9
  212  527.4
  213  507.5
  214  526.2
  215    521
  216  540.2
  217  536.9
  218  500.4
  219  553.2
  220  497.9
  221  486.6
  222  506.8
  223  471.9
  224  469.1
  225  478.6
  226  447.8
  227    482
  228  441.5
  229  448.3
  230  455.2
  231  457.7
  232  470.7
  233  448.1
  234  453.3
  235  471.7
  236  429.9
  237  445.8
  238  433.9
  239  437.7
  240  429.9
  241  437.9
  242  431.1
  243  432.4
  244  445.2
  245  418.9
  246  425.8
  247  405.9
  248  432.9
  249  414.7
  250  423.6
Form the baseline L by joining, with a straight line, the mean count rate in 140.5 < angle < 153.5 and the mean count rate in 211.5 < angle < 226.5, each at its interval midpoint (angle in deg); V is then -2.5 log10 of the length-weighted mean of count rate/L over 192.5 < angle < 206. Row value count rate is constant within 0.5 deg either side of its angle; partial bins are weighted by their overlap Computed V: 0.21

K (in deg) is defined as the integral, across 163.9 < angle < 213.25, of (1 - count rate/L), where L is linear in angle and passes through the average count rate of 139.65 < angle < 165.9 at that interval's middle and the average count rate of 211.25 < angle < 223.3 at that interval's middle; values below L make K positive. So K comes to 3.61 deg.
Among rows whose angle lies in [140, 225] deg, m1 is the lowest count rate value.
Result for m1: 345.9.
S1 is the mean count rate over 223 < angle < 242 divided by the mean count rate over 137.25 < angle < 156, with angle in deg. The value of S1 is 1.24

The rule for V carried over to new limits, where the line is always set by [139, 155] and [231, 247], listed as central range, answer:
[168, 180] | -0.079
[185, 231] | -0.086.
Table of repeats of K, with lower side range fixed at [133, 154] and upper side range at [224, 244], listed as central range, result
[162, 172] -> -0.5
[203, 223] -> -2.5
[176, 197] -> -1.2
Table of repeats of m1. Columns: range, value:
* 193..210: 355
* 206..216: 420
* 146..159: 351.4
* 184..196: 379.9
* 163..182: 389.8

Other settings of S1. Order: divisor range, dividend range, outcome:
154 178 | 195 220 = 1.11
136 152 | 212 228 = 1.39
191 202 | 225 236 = 1.16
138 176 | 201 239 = 1.21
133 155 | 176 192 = 1.19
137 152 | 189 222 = 1.24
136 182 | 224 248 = 1.15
